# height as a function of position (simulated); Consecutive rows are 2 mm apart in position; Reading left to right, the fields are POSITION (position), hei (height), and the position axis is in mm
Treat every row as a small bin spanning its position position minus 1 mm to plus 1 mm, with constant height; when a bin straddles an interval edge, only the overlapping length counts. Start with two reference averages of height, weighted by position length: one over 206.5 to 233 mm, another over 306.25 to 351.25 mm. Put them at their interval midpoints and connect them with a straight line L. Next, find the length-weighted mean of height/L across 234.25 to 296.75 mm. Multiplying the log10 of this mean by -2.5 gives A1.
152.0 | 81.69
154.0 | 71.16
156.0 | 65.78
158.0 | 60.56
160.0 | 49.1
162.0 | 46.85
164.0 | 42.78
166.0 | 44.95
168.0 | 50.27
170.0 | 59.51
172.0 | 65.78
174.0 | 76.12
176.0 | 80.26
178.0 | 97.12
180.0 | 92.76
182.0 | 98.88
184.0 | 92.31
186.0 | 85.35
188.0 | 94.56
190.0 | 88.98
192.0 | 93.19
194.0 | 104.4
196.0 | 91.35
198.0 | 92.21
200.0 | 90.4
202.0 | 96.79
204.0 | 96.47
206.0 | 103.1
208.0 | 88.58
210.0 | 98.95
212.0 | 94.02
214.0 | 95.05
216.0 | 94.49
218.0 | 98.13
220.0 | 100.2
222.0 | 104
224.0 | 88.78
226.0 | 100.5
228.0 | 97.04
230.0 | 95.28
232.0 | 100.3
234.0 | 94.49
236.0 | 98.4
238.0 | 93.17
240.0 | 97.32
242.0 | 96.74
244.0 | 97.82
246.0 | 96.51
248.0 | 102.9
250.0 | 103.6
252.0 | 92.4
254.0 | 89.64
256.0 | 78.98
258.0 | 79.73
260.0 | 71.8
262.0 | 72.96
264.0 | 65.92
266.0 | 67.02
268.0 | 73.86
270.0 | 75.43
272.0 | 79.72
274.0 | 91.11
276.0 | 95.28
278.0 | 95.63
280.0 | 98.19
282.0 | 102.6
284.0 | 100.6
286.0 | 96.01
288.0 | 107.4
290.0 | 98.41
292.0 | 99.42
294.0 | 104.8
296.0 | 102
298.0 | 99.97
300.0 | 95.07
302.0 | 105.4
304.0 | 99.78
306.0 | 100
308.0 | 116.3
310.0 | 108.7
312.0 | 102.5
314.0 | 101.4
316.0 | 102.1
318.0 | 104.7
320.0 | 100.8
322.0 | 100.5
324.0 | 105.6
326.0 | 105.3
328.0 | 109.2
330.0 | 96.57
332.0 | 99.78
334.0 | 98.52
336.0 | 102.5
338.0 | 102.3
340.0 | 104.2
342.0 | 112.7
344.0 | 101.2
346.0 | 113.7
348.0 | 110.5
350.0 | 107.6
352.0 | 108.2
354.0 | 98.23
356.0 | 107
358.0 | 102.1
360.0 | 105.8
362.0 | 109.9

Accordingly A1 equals 0.10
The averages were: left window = 96.7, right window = 105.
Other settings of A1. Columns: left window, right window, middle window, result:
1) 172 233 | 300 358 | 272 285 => 0.05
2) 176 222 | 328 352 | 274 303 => 0.02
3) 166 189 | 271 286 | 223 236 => -0.10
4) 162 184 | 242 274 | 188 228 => -0.25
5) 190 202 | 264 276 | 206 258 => -0.11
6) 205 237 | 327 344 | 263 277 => 0.26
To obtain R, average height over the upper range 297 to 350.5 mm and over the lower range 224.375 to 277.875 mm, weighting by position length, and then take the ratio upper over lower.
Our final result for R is 1.17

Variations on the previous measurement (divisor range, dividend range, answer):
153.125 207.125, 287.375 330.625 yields 1.30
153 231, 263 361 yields 1.18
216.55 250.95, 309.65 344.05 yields 1.05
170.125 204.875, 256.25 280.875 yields 0.90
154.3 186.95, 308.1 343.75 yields 1.50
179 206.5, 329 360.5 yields 1.11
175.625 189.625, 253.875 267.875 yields 0.81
